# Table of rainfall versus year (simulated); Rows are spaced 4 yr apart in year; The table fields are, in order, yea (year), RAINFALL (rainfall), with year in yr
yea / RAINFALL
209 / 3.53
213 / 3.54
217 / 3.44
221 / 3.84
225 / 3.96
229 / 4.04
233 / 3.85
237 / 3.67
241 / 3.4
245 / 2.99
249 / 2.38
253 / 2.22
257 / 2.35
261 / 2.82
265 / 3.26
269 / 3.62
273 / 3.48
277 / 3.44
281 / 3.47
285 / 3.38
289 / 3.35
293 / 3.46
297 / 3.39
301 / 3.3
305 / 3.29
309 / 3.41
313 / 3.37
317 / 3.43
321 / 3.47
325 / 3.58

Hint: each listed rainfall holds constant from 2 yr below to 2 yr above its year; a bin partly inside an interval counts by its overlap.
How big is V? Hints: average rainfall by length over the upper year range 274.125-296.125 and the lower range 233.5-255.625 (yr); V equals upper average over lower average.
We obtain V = 1.15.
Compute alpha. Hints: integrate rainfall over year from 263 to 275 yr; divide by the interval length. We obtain 3.45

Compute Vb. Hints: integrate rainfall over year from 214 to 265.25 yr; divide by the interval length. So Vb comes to 3.25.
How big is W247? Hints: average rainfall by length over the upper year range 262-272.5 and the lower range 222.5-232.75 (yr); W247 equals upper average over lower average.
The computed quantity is 0.9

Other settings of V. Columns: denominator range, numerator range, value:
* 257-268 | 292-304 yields 1.14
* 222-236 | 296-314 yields 0.85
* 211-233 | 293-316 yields 0.89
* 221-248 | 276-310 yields 0.94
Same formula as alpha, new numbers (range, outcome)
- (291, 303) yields 3.38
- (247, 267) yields 2.61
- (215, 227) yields 3.75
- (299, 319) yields 3.36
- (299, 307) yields 3.29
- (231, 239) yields 3.76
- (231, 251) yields 3.26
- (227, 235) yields 3.95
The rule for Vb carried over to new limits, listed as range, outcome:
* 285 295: 3.4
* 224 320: 3.3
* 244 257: 2.47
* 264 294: 3.44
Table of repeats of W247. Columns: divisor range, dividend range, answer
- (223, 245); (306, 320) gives 0.92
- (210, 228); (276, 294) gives 0.92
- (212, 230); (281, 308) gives 0.90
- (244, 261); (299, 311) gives 1.34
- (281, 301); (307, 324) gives 1.01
